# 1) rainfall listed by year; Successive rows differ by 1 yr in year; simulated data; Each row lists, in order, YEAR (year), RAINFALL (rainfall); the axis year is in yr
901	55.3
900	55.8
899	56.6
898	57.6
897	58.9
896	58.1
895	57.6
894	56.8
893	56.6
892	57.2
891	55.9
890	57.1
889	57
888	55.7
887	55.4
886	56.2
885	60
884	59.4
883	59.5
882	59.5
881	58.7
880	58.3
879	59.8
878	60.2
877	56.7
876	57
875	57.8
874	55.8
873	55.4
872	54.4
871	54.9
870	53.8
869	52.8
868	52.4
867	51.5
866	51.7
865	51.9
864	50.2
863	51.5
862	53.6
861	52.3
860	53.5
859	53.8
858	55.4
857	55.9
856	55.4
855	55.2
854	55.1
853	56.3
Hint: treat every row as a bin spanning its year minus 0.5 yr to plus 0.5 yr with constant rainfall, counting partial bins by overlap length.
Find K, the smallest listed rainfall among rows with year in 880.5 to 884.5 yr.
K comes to 58.7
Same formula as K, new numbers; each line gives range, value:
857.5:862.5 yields 52.3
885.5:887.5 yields 55.4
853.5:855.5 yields 55.1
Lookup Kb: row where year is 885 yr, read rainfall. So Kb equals 60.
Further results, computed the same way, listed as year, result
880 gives 58.3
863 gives 51.5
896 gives 58.1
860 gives 53.5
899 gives 56.6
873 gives 55.4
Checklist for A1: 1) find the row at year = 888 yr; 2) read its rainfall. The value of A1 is 55.7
